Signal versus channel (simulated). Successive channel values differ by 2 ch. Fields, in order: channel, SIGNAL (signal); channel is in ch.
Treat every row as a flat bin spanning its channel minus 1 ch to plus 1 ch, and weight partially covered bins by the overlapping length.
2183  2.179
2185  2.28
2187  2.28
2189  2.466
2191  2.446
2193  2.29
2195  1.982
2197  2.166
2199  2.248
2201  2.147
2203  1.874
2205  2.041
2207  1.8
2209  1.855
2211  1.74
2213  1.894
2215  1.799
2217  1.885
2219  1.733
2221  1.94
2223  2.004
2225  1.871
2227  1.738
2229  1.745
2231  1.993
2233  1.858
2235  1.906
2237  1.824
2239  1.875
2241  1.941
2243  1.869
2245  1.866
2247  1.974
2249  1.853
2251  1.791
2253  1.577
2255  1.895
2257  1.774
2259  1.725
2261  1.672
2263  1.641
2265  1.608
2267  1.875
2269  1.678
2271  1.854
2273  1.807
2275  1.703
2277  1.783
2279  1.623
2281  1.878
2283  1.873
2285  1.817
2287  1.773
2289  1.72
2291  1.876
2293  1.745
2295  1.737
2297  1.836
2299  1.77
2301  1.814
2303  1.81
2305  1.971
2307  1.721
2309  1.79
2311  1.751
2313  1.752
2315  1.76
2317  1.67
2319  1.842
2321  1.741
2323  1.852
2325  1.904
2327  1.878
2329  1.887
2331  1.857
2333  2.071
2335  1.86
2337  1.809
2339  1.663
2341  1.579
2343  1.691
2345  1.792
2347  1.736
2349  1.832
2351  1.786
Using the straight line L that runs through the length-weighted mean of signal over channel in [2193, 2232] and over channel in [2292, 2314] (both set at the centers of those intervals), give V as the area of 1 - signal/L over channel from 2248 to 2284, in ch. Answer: 1.8 ch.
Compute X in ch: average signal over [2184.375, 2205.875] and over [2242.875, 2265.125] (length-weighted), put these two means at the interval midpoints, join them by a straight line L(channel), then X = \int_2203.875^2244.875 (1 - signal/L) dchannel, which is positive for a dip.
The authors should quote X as 2.46 ch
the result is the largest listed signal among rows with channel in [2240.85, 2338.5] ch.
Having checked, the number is 2.071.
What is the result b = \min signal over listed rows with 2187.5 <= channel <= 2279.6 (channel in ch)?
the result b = 1.577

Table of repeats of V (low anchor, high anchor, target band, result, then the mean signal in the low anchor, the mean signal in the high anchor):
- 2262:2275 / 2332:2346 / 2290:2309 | -0.54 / 1.74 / 1.78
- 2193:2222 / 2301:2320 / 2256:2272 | 1.13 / 1.95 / 1.79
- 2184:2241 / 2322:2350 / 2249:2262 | 1.21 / 1.99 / 1.82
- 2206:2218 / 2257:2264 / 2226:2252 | -1.65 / 1.83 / 1.69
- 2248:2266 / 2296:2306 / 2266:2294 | -0.01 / 1.73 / 1.84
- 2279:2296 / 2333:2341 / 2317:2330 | -0.34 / 1.79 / 1.79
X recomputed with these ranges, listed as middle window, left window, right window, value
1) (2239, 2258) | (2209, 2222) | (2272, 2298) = -0.3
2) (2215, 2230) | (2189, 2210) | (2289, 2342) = 1.5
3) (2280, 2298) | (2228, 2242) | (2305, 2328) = 0.2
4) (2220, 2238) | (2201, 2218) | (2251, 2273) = -0.5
